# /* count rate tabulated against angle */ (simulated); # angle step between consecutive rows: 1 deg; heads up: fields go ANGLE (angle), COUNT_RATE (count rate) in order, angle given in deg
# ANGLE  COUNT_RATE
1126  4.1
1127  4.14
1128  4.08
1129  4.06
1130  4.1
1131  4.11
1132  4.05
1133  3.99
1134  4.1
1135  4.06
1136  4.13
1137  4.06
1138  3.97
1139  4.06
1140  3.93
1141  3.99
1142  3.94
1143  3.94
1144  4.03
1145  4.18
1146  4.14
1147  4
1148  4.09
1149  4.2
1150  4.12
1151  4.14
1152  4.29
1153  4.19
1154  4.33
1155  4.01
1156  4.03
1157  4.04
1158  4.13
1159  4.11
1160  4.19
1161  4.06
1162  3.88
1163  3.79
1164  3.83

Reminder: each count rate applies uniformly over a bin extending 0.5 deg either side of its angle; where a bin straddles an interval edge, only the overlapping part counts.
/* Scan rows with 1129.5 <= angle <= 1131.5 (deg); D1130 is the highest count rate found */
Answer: 4.11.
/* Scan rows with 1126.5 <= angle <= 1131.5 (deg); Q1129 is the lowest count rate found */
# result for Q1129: 4.06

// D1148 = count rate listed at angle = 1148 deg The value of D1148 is 4.09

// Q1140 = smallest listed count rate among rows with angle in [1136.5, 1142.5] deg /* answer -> 3.93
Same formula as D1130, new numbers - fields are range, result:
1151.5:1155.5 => 4.33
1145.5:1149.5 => 4.2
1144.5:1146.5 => 4.18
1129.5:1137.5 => 4.13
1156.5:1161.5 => 4.19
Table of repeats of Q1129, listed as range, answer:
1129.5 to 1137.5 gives 3.99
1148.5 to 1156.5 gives 4.01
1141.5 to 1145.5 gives 3.94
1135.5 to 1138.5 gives 3.97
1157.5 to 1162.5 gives 3.88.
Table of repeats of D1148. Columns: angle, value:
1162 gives 3.88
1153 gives 4.19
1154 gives 4.33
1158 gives 4.13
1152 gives 4.29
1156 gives 4.03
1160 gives 4.19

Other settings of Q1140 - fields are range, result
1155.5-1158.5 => 4.03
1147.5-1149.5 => 4.09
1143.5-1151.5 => 4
